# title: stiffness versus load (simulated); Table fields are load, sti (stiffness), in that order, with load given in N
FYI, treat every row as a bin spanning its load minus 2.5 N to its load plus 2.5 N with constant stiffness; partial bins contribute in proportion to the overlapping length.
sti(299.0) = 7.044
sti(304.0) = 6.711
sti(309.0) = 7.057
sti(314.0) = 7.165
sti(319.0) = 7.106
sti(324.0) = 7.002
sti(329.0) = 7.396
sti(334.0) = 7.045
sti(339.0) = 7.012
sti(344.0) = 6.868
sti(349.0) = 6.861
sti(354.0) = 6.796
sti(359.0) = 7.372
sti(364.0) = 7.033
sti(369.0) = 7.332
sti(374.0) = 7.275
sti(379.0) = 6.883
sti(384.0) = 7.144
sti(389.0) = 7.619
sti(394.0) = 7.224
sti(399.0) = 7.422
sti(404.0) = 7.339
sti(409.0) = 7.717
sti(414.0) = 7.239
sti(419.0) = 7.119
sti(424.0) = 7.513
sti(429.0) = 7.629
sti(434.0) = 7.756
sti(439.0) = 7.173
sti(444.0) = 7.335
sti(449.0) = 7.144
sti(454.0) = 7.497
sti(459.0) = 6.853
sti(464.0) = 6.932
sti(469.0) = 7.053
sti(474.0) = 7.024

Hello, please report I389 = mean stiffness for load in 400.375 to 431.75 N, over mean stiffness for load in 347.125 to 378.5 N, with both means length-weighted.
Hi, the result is 1.0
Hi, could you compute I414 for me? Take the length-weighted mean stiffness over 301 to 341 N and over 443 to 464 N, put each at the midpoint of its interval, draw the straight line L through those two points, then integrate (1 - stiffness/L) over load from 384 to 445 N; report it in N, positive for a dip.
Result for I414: -2.4 N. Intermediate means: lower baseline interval 7.06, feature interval 7.41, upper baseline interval 7.17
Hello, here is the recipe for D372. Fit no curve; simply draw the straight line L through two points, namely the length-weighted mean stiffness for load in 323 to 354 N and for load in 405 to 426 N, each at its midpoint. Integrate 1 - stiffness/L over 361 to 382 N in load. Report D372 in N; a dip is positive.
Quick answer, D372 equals 0.11 N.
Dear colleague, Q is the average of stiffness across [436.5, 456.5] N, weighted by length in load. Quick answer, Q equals 7.29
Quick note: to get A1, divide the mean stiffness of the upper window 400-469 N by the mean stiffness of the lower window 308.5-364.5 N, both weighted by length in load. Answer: 1.04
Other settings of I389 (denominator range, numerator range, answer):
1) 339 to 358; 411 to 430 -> 1.07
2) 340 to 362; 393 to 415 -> 1.06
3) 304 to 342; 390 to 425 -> 1.04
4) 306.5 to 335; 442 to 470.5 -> 1.00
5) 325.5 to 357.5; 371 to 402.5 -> 1.04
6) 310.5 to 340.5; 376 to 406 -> 1.02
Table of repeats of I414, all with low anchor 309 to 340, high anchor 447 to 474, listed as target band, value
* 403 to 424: -0.8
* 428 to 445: -0.9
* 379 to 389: -0.1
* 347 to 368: 0.2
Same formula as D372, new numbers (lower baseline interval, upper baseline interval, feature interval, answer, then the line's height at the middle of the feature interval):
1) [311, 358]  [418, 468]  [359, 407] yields -0.7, 7.15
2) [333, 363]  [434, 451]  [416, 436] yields -0.7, 7.25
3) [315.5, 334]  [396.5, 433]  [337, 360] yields 0.9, 7.23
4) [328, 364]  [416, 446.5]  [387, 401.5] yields -0.3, 7.25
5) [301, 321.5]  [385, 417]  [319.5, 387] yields 1.1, 7.2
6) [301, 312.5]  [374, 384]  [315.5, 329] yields -0.4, 6.94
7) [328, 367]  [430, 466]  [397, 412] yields -0.7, 7.17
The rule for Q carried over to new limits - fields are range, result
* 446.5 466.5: 7.11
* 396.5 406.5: 7.38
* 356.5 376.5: 7.25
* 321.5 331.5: 7.2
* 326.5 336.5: 7.22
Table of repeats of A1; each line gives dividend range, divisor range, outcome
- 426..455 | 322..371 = 1.05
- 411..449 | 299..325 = 1.05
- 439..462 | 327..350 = 1.02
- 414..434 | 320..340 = 1.04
